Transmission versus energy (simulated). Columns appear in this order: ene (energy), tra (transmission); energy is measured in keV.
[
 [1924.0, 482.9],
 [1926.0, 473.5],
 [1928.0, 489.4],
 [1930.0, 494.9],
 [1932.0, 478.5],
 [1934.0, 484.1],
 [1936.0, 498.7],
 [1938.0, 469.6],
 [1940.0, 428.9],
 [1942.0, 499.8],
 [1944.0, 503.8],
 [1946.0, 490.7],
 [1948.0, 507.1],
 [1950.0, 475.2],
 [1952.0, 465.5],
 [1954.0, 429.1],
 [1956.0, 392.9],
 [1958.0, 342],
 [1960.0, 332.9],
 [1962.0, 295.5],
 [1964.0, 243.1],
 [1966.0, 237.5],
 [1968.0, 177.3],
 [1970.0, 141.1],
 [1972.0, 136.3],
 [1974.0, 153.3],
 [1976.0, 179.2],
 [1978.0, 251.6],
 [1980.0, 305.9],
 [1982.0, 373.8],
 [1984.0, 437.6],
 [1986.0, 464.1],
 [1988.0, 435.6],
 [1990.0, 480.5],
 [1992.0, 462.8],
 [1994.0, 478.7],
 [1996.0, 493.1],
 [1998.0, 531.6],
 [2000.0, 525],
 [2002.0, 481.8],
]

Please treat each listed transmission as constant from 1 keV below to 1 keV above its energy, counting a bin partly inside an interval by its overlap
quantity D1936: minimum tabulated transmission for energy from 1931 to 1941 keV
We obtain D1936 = 428.9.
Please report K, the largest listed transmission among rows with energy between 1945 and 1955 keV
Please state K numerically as 507.1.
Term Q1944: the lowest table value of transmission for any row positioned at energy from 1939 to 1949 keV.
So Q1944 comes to 428.9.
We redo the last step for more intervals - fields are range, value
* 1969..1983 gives 136.3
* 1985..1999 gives 435.6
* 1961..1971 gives 141.1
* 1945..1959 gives 342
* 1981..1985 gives 373.8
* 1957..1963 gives 295.5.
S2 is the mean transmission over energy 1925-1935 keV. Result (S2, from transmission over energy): 484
